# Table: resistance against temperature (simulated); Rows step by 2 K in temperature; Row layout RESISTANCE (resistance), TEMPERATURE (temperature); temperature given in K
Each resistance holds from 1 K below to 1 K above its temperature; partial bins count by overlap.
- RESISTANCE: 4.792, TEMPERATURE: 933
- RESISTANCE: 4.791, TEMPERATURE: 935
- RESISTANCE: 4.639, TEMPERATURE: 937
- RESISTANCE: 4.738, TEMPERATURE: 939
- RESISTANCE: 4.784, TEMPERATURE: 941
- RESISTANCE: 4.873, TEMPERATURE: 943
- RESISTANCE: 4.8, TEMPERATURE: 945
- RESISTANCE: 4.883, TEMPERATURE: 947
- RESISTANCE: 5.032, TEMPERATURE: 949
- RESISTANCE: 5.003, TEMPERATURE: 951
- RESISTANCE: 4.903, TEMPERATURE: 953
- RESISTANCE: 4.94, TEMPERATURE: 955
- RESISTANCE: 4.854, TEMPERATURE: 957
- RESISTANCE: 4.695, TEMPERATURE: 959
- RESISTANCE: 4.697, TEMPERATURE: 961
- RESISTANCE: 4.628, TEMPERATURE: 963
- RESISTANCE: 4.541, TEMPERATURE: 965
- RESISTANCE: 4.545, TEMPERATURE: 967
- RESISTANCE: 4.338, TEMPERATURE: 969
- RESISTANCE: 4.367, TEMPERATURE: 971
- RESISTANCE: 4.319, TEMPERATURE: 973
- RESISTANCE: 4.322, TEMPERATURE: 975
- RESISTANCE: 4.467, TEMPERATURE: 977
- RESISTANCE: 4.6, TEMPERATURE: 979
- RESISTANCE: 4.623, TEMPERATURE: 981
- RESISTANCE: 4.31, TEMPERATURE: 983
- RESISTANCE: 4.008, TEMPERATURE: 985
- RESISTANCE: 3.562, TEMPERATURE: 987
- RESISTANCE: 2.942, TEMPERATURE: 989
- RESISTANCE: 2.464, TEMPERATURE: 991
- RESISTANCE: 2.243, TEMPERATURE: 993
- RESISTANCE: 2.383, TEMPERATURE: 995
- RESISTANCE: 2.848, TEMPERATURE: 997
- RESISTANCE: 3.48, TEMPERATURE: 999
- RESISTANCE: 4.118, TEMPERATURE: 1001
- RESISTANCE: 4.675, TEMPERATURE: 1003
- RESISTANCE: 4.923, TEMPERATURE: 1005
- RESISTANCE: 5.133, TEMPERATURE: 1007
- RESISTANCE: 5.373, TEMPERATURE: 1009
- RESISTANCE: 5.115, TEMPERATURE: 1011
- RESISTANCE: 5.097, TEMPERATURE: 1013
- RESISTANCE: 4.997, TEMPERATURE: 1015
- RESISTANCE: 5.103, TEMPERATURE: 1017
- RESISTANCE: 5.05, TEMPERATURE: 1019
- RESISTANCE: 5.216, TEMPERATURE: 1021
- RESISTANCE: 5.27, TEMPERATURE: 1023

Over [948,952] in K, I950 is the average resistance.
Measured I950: 5.02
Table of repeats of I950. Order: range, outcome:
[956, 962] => 4.75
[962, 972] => 4.48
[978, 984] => 4.51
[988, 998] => 2.58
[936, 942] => 4.72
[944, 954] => 4.92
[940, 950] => 4.87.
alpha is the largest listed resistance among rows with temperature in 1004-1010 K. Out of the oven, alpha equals 5.373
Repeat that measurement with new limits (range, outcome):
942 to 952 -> 5.032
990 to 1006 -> 4.923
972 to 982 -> 4.623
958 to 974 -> 4.697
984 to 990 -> 4.008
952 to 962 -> 4.94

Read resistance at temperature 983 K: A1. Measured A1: 4.31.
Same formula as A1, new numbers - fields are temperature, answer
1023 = 5.27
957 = 4.854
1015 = 4.997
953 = 4.903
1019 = 5.05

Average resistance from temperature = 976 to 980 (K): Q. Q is 4.53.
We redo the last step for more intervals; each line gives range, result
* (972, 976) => 4.32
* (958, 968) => 4.62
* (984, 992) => 3.24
